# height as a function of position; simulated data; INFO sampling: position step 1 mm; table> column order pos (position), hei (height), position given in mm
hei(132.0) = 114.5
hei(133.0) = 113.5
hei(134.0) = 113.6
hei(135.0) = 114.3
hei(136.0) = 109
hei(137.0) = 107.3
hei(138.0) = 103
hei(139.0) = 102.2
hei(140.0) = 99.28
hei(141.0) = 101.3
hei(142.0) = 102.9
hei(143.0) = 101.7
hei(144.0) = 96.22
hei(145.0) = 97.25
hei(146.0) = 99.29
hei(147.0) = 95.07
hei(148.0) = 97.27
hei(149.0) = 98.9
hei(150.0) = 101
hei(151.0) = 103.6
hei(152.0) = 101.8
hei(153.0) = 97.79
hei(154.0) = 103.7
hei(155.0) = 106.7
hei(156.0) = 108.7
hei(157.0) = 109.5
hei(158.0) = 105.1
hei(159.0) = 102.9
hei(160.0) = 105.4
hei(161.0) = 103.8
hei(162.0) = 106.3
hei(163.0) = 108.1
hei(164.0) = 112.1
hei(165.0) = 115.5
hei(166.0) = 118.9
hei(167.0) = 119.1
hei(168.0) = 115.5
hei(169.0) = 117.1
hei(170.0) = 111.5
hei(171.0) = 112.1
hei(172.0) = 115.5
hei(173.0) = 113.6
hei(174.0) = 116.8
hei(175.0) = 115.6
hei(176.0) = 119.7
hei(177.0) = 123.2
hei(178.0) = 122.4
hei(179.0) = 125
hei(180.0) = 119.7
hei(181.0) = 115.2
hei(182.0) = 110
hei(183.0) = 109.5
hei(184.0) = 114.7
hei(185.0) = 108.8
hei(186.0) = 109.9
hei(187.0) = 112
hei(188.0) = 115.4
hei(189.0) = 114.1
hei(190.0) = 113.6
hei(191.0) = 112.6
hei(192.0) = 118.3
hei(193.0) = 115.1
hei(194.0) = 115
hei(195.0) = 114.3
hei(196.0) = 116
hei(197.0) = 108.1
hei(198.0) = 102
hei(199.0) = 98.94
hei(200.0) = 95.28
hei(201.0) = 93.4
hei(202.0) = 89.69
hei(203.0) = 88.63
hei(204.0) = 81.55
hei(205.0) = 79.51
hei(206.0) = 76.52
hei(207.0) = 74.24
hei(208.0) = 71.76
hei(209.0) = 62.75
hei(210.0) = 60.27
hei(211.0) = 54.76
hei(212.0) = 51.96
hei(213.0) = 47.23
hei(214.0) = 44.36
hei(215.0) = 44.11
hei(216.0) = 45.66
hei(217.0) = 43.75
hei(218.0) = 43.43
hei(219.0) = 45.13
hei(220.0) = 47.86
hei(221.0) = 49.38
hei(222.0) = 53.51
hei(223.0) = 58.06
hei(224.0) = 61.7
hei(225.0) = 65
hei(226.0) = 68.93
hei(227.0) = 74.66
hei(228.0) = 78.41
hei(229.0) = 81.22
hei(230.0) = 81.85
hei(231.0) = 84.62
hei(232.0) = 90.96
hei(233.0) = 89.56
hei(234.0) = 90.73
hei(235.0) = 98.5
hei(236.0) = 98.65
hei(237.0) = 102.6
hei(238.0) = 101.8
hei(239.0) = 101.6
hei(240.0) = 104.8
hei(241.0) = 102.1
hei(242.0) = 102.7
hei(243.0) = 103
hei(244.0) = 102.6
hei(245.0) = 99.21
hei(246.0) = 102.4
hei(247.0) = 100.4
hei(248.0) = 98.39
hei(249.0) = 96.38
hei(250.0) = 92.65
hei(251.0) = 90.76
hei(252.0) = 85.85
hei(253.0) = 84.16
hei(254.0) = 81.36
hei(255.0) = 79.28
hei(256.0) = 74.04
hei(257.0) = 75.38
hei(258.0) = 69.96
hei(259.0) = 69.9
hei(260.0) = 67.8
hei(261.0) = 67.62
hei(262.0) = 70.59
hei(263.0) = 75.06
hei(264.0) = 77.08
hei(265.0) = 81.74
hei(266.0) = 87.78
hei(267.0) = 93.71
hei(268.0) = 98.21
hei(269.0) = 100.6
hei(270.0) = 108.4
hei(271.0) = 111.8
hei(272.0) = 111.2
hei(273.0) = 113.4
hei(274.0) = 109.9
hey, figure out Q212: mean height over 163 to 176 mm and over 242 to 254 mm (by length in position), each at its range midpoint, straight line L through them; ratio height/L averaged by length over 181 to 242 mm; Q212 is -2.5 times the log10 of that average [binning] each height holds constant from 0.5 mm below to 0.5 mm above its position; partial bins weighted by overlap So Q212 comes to 0.23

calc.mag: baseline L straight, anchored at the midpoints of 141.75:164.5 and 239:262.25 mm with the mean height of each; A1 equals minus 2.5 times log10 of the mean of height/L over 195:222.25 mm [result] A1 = 0.33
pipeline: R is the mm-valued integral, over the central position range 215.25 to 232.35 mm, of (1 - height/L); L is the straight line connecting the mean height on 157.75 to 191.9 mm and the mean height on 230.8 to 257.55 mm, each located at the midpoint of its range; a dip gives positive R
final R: 6.3 mm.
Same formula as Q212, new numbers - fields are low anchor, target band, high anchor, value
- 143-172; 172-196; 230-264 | -0.14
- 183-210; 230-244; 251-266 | -0.16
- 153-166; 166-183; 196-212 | -0.18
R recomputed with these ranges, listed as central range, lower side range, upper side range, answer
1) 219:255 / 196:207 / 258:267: -1.8 mm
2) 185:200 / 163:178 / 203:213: -4.0 mm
